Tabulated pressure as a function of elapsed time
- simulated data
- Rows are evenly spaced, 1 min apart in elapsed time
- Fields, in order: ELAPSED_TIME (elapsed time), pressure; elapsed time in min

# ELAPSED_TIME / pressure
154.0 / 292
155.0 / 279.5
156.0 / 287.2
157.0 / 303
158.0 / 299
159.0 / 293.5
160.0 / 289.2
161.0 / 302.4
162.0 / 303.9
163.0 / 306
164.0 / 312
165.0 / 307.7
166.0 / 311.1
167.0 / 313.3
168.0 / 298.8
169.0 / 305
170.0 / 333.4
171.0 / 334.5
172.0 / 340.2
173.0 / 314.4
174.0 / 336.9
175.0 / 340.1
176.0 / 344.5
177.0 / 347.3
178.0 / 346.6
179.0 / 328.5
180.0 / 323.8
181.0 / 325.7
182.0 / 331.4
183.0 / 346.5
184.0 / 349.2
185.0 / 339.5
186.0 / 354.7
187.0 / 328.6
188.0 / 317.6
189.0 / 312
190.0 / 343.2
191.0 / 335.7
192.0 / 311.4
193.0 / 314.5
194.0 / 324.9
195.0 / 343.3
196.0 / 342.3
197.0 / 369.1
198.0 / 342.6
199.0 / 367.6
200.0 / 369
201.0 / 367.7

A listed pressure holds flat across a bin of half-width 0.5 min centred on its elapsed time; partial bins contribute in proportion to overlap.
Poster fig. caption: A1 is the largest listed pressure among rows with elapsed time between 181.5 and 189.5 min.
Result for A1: 354.7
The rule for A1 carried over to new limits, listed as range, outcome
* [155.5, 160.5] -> 303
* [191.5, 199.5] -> 369.1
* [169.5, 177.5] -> 347.3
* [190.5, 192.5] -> 335.7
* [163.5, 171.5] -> 334.5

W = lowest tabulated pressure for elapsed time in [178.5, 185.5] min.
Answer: 323.8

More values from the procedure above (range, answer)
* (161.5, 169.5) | 298.8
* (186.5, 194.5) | 311.4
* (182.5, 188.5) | 317.6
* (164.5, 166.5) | 307.7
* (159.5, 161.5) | 289.2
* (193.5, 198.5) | 324.9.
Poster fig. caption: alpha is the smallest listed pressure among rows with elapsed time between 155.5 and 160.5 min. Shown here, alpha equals 287.2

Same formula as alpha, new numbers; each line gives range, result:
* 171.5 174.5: 314.4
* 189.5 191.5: 335.7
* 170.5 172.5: 334.5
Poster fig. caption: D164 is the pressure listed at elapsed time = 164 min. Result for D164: 312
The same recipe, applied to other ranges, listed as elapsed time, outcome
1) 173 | 314.4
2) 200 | 369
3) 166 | 311.1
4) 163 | 306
